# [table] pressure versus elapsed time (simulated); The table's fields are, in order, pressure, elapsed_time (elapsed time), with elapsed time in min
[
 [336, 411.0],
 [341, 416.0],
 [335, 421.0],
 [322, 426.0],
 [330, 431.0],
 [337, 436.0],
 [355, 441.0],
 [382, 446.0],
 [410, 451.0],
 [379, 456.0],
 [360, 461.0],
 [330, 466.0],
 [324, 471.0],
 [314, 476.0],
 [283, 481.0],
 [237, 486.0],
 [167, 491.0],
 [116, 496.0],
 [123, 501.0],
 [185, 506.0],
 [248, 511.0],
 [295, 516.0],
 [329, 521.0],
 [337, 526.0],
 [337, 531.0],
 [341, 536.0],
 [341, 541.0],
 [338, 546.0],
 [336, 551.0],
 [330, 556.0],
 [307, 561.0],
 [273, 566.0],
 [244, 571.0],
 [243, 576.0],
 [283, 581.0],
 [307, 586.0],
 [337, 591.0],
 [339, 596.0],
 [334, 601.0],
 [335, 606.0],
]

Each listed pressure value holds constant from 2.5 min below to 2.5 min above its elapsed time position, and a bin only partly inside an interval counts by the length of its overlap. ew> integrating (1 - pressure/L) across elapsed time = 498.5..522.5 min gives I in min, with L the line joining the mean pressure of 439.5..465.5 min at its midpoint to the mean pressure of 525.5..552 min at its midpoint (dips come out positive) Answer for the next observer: 8.1 min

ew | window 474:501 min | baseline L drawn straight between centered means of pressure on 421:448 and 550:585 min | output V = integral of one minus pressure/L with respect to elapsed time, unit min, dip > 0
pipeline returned 9.19 min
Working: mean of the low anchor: 344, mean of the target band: 212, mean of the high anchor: 287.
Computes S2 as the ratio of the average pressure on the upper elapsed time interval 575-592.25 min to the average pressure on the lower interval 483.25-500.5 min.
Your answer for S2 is 1.74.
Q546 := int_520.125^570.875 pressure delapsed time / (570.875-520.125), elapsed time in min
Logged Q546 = 323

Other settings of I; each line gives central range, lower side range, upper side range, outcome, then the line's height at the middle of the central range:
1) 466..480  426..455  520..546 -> 1.4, 352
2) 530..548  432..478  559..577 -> -3.1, 290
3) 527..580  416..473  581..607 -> 3.8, 332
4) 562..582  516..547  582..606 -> 4.1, 329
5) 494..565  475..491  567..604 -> -1.8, 276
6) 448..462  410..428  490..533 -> -4.2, 297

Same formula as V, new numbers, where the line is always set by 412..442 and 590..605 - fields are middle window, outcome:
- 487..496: 4.59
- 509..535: 1.85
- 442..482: -1.74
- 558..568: 1.29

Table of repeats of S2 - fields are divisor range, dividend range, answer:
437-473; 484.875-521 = 0.56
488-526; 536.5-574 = 1.43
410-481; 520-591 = 0.90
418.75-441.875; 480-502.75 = 0.54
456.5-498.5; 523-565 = 1.22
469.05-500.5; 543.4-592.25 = 1.29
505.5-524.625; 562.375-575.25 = 0.94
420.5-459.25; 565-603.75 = 0.83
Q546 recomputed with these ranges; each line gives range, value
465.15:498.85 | 248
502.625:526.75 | 269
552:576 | 287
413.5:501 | 308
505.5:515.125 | 236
